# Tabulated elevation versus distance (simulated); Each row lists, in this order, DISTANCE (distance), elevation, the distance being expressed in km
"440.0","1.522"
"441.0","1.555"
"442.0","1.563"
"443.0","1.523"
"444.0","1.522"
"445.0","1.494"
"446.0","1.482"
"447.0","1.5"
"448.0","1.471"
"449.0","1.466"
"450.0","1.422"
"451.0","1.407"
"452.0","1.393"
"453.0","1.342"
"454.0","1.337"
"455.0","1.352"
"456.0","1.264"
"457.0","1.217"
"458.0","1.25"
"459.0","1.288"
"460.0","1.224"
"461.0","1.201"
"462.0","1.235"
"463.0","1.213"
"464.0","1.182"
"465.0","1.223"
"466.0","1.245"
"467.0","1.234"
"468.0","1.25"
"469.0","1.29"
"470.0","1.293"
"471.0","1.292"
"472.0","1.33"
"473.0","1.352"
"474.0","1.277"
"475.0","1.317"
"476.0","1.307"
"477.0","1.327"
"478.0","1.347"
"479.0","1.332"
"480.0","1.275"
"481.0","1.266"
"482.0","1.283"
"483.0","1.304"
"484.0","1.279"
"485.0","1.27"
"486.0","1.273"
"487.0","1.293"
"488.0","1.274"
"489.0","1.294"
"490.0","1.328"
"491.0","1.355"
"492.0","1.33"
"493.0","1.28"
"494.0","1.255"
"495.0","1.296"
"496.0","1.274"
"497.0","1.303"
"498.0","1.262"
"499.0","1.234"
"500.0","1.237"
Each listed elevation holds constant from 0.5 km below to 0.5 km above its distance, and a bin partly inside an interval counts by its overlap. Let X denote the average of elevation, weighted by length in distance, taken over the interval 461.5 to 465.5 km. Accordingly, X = 1.21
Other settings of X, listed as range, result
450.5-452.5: 1.4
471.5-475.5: 1.32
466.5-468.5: 1.24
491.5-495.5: 1.29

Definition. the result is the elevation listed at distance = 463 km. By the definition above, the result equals 1.213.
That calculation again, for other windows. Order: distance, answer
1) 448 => 1.471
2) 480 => 1.275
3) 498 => 1.262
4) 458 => 1.25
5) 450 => 1.422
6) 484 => 1.279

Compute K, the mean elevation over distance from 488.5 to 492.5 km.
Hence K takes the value 1.33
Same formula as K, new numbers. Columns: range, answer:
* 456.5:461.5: 1.24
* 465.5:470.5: 1.26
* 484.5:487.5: 1.28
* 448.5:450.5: 1.44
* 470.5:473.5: 1.32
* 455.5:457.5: 1.24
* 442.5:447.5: 1.5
